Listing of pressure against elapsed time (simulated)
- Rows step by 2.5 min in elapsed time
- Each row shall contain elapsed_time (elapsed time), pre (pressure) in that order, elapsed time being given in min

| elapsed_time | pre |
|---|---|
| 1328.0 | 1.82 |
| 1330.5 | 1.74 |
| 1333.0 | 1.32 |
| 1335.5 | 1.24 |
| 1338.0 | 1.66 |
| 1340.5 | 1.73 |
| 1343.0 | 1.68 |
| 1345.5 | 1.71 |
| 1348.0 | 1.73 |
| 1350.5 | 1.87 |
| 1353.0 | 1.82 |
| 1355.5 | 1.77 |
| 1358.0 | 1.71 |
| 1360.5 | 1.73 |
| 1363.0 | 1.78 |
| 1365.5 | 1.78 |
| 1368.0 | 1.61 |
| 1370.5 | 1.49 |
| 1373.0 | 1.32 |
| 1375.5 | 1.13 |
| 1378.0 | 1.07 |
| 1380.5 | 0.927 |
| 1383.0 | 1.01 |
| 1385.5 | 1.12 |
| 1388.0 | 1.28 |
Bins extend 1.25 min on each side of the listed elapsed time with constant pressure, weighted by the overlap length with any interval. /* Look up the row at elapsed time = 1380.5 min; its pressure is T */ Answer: 0.927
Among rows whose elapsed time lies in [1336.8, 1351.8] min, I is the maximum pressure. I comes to 1.87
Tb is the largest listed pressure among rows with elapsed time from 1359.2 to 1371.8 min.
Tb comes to 1.78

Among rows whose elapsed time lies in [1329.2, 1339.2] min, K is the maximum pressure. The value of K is 1.74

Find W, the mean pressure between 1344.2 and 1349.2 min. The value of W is 1.72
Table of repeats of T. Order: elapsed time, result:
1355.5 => 1.77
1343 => 1.68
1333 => 1.32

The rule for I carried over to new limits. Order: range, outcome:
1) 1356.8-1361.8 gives 1.73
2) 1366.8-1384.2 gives 1.61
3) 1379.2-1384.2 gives 1.01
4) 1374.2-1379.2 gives 1.13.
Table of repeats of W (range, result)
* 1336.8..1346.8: 1.7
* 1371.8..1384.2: 1.09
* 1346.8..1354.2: 1.81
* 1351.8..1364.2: 1.76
